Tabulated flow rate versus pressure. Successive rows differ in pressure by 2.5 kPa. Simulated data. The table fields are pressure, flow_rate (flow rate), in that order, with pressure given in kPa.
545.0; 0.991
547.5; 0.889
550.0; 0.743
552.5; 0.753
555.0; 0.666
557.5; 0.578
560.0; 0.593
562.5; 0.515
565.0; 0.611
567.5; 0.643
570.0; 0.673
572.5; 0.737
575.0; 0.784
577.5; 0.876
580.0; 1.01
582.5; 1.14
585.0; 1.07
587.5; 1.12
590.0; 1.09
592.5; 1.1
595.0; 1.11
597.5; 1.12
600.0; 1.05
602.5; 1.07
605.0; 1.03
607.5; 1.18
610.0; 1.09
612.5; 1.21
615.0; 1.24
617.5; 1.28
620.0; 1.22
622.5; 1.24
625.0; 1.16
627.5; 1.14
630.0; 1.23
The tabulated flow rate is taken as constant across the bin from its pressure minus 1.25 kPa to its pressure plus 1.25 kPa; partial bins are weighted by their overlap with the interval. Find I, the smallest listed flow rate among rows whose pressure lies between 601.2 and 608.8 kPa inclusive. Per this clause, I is 1.03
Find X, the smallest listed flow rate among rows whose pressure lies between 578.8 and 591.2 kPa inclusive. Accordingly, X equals 1.01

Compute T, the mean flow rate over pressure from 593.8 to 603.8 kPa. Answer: 1.09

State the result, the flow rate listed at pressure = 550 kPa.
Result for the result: 0.743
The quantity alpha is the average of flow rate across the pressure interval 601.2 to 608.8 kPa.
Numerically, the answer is 1.09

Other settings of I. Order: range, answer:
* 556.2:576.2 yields 0.515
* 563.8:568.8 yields 0.611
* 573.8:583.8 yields 0.784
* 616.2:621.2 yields 1.22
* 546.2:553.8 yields 0.743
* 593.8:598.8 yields 1.11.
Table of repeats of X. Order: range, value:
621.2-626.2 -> 1.16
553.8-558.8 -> 0.578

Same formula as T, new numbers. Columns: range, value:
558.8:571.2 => 0.607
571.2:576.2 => 0.759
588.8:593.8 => 1.1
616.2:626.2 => 1.23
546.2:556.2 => 0.764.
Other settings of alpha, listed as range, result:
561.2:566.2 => 0.563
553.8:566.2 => 0.592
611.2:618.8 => 1.24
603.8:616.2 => 1.15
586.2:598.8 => 1.11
